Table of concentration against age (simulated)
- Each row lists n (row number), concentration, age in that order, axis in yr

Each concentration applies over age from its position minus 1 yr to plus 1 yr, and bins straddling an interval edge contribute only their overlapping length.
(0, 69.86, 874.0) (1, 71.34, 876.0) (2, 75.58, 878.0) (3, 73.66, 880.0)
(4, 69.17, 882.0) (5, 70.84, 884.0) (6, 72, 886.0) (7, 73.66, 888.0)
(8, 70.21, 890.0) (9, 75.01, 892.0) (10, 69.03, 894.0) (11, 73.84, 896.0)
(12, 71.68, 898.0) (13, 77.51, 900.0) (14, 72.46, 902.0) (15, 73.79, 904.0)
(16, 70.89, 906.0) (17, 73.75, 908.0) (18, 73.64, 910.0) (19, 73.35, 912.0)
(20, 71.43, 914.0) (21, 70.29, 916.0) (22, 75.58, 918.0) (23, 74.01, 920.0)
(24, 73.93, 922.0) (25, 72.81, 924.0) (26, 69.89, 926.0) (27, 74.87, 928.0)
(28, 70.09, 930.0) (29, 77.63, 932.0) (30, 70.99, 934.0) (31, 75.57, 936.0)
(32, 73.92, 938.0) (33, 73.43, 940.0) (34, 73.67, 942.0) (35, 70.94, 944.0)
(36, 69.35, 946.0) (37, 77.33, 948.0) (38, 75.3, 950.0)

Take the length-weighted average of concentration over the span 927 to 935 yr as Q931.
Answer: 73.4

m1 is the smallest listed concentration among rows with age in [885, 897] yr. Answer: 69.03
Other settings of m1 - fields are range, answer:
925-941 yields 69.89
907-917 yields 70.29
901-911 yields 70.89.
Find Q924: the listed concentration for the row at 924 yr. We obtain 72.81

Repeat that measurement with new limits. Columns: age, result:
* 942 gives 73.67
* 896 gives 73.84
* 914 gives 71.43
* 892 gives 75.01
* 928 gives 74.87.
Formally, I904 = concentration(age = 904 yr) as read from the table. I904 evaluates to 73.79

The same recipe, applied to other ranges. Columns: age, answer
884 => 70.84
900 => 77.51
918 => 75.58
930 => 70.09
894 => 69.03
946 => 69.35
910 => 73.64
